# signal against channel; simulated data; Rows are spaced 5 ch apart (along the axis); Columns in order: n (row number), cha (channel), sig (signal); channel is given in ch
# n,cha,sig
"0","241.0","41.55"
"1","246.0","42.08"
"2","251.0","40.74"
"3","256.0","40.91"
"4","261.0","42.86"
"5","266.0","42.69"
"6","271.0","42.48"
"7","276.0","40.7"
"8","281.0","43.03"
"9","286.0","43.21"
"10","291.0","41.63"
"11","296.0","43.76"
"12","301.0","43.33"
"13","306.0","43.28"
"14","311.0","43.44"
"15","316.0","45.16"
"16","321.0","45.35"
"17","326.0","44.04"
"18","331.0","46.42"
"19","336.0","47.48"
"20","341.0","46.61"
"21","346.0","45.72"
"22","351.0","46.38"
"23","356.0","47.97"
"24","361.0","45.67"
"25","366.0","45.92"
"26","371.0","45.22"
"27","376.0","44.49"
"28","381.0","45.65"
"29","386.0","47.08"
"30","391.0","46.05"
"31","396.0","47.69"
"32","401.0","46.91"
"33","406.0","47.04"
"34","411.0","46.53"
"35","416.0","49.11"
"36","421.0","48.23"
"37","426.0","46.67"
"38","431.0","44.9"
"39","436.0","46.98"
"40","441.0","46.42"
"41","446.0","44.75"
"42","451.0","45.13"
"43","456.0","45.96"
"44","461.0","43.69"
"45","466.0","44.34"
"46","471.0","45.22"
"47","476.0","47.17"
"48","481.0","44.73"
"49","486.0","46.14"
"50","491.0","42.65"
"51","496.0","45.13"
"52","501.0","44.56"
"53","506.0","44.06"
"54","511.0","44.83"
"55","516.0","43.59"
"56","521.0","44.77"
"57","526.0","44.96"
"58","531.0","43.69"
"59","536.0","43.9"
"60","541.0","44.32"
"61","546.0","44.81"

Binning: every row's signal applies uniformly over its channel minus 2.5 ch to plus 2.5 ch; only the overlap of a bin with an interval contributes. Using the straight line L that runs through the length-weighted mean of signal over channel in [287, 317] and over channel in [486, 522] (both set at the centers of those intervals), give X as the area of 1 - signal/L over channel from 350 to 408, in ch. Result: -3.47 ch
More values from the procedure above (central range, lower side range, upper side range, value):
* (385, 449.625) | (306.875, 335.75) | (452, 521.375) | -2.72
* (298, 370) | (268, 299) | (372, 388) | -2.15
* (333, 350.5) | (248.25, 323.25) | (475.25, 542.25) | -1.34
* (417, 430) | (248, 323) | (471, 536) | -0.99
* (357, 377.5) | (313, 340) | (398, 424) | 0.45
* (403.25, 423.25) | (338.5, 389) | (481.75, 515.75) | -0.97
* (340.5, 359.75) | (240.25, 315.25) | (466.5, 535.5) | -1.53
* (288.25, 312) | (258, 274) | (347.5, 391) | 0.35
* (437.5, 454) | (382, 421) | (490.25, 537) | 0.18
